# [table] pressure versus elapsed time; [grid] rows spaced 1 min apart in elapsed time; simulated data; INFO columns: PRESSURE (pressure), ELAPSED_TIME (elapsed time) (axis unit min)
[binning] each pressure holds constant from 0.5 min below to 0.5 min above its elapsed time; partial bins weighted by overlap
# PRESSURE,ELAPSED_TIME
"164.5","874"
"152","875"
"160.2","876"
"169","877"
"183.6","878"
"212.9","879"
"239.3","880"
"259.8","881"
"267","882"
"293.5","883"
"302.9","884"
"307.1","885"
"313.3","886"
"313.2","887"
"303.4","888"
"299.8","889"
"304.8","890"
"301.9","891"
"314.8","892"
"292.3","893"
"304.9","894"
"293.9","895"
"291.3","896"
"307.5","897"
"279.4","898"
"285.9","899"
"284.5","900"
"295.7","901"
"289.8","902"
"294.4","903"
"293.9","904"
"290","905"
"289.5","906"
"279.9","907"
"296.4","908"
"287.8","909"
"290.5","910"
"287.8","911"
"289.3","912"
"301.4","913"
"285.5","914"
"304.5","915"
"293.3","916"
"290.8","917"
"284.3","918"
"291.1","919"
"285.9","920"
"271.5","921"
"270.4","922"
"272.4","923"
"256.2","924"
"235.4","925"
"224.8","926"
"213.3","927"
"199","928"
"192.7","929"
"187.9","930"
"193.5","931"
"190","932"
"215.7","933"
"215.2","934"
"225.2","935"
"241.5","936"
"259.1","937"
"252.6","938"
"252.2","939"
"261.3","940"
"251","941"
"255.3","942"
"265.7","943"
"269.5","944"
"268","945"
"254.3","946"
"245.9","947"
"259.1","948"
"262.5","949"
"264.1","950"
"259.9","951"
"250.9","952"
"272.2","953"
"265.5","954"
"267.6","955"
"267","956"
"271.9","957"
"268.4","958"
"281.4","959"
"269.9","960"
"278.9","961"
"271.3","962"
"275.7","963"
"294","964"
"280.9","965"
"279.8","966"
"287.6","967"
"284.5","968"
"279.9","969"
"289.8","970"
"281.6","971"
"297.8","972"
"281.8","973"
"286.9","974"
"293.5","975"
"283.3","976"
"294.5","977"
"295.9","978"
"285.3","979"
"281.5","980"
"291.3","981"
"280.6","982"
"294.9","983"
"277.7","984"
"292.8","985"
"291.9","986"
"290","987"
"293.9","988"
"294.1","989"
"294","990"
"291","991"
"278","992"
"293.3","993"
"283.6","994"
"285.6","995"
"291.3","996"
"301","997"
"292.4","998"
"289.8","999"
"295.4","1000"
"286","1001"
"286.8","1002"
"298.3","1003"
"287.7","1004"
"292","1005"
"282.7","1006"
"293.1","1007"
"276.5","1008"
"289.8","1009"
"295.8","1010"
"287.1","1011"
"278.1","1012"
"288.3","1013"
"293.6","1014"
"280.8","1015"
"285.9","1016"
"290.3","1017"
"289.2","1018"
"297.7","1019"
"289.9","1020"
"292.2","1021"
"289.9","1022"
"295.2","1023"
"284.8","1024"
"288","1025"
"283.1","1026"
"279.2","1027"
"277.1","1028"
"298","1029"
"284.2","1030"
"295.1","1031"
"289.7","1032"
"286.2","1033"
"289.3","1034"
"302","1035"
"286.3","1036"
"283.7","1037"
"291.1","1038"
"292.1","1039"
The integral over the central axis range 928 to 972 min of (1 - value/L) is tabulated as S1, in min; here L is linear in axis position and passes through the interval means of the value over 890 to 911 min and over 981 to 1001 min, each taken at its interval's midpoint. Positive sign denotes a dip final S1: 5.2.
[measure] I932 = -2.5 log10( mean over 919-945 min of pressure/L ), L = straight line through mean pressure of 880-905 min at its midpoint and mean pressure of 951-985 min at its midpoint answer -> 0.195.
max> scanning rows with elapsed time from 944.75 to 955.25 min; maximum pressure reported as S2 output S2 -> 272.2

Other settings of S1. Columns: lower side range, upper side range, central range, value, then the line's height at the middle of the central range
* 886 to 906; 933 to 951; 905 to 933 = 1.44 min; 275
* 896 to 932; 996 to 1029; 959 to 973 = -0.11 min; 280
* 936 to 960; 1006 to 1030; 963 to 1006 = -2.09 min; 275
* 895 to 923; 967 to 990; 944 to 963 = 1.50 min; 289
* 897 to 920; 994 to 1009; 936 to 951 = 1.66 min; 290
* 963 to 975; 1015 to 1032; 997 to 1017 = -0.08 min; 288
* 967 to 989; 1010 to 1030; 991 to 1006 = -0.09 min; 288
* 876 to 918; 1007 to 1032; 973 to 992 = -0.16 min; 287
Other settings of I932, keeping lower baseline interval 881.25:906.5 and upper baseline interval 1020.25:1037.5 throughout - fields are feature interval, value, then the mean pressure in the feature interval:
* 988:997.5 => 0.001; 290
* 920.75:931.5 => 0.278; 228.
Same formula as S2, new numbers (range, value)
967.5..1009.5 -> 301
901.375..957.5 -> 304.5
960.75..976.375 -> 297.8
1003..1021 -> 298.3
